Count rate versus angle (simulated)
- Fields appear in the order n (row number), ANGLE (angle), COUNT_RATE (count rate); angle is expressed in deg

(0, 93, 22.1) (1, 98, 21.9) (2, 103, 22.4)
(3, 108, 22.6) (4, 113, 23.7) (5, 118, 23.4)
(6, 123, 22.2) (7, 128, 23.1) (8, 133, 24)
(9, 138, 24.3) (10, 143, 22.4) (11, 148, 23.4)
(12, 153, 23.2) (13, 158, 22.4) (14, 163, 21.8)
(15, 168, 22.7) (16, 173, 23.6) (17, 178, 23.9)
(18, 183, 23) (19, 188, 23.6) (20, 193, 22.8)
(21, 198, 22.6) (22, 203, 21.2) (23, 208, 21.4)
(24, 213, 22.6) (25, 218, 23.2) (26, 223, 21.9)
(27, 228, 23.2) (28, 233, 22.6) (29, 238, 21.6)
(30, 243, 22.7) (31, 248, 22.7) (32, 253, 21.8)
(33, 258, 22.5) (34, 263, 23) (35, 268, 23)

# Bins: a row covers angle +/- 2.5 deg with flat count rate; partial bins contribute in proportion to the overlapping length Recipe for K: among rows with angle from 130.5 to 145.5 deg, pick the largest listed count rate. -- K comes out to 24.3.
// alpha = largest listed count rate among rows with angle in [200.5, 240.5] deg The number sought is 23.2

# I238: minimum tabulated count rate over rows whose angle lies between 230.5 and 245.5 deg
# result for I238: 21.6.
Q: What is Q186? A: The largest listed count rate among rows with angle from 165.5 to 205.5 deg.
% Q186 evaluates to 23.9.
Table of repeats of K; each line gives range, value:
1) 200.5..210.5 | 21.4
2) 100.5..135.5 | 24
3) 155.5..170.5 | 22.7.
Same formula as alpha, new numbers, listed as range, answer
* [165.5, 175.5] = 23.6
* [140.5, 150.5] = 23.4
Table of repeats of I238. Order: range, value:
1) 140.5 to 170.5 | 21.8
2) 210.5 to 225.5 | 21.9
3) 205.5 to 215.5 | 21.4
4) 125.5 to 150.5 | 22.4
